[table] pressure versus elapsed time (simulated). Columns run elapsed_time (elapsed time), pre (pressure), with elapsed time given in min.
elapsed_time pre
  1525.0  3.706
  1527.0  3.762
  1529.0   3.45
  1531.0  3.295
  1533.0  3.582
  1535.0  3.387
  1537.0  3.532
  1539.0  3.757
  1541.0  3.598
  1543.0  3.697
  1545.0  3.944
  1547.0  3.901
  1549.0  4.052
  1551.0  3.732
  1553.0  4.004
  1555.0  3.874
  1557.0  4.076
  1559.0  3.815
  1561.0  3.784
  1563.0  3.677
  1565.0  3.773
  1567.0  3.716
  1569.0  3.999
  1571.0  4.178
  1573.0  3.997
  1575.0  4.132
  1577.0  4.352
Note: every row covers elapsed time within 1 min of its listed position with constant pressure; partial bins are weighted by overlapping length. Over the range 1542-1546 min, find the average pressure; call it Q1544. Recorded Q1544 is 3.82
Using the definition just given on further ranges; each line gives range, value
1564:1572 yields 3.92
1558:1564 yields 3.76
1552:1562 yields 3.91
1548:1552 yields 3.89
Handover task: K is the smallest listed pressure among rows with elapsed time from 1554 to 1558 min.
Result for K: 3.874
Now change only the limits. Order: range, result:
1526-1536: 3.295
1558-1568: 3.677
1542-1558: 3.697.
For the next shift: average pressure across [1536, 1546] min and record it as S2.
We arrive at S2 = 3.71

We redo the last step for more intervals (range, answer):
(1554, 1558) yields 3.97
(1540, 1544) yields 3.65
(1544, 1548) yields 3.92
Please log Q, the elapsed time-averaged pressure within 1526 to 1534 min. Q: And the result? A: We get 3.52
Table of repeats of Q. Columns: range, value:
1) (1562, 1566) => 3.73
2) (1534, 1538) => 3.46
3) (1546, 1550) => 3.98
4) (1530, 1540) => 3.51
